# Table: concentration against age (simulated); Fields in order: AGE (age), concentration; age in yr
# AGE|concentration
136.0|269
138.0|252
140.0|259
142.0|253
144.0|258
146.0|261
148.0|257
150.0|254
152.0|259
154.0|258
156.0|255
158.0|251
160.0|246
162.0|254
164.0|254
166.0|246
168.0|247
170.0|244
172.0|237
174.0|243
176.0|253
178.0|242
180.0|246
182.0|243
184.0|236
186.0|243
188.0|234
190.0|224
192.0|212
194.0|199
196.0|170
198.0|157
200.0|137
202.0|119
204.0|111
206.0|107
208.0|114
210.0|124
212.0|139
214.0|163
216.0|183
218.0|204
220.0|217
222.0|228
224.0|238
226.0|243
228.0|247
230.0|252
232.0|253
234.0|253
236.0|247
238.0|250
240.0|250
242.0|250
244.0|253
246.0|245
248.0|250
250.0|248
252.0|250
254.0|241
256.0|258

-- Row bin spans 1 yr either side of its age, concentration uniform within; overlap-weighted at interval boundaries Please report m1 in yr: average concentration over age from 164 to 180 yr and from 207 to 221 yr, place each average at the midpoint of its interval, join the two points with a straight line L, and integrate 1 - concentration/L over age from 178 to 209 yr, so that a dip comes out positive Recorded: 3.2 yr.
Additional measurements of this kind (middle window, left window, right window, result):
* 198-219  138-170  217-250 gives 9.0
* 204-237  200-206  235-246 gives -2.9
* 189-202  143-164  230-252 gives 3.8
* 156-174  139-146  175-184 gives 0.2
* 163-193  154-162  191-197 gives -2.9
